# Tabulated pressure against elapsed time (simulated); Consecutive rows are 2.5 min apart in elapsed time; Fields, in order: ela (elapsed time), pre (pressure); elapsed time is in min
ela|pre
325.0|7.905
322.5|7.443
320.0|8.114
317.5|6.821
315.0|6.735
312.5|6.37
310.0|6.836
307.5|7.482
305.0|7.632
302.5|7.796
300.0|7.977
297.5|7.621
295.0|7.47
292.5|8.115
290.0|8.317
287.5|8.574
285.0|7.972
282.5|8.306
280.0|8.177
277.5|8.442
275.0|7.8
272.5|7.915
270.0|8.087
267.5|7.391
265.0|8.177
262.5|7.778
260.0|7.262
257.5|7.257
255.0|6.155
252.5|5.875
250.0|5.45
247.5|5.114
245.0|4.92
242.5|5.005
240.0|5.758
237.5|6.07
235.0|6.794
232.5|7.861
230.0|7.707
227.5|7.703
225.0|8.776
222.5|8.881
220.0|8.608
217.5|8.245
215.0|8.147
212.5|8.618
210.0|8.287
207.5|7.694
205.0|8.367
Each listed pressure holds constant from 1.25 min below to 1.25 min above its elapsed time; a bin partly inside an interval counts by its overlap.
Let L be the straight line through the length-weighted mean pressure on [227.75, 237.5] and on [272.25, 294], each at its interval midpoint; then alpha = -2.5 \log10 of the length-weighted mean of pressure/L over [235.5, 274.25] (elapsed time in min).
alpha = 0.17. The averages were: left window 7.3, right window 8.18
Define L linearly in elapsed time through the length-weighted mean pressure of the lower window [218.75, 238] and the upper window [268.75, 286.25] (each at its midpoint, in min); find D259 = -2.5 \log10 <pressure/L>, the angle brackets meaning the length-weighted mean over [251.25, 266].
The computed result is 0.14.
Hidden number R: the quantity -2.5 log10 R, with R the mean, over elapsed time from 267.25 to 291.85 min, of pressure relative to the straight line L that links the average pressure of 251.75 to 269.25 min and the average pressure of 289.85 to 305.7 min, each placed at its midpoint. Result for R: -0.09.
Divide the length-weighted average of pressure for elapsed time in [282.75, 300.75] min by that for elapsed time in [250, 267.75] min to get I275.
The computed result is 1.15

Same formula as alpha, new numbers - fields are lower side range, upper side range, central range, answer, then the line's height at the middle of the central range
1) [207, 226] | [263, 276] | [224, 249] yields 0.250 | 8.22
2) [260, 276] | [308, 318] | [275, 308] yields -0.106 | 7.25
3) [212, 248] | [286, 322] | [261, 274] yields -0.065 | 7.4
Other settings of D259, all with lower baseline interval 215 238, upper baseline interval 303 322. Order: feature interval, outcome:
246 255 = 0.36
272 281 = -0.08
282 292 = -0.12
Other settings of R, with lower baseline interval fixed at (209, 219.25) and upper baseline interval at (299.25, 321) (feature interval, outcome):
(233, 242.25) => 0.286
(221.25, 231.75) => -0.006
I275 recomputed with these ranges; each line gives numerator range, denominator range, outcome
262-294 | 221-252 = 1.21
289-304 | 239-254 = 1.47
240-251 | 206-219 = 0.63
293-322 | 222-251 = 1.11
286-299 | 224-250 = 1.23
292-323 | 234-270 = 1.15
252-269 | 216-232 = 0.87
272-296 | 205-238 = 1.01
